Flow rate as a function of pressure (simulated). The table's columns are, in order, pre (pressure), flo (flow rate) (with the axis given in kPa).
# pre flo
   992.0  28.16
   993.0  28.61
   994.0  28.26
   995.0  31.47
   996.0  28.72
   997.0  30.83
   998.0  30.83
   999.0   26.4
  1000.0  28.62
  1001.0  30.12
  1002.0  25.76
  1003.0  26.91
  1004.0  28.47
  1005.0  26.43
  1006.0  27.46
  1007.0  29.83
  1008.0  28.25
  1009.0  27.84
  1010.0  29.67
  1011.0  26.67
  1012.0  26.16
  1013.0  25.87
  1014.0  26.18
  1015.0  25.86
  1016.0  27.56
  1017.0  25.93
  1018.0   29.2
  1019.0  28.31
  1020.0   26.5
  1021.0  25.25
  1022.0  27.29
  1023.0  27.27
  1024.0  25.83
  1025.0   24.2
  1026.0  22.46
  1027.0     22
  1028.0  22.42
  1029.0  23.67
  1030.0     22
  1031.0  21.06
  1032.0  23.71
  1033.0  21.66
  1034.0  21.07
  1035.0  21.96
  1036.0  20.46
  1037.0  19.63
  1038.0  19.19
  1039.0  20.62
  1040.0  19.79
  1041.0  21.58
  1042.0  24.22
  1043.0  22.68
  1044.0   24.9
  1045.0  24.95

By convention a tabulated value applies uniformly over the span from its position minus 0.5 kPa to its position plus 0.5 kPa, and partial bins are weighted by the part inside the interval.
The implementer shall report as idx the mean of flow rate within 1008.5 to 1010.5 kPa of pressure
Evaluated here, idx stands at 28.8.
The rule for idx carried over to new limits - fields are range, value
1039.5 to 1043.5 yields 22.1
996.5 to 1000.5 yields 29.2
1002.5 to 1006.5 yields 27.3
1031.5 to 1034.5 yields 22.1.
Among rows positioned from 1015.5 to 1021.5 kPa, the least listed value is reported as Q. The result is 25.25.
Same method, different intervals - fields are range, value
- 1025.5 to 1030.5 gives 22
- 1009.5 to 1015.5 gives 25.86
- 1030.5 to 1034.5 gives 21.06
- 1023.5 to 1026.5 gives 22.46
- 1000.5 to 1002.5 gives 25.76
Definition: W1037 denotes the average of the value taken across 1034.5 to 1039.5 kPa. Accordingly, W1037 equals 20.4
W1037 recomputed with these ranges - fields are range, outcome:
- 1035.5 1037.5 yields 20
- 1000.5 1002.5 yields 27.9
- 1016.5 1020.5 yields 27.5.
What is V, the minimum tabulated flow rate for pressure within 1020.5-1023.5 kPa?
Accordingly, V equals 25.25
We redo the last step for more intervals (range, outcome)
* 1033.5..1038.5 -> 19.19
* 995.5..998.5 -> 28.72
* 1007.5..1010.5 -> 27.84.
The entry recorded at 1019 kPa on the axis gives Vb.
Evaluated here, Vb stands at 28.31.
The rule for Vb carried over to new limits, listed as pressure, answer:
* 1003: 26.91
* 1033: 21.66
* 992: 28.16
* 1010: 29.67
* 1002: 25.76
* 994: 28.26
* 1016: 27.56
